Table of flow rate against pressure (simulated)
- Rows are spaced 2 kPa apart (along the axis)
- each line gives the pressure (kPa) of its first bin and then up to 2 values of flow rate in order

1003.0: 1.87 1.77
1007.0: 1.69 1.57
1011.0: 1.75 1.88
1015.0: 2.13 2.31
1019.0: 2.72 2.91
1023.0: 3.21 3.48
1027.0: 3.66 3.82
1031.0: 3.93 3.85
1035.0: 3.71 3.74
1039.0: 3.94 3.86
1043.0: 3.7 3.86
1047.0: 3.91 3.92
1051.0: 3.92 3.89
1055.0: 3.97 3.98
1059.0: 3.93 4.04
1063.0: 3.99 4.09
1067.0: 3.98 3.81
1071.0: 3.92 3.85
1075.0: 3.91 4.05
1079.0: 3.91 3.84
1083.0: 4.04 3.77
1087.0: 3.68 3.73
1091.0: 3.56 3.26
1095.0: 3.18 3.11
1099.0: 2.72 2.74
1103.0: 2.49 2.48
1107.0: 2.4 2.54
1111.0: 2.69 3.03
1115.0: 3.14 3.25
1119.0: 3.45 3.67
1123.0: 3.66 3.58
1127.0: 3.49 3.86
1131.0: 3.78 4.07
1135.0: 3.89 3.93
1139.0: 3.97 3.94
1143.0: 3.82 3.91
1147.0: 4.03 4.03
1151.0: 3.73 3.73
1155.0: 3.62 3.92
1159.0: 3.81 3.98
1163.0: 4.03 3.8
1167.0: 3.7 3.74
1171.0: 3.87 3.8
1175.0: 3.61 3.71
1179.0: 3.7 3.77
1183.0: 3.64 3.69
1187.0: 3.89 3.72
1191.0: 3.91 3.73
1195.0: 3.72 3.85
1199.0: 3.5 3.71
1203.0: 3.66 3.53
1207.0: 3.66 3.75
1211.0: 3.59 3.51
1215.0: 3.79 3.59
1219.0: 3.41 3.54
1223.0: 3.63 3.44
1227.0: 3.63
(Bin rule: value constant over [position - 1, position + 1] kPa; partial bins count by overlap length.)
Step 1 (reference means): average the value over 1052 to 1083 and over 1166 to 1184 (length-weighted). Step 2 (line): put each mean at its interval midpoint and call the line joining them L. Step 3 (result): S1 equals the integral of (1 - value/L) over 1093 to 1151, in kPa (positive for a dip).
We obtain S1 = 6.6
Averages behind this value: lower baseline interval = 3.95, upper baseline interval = 3.73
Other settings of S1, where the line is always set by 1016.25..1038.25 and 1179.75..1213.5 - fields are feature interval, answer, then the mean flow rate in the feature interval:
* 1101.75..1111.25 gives 2.8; 2.51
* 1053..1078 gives -3.4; 3.96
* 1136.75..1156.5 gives -1.4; 3.87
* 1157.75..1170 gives -0.7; 3.84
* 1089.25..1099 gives 0.7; 3.26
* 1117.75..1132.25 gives -0.3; 3.64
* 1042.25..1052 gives -1.2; 3.87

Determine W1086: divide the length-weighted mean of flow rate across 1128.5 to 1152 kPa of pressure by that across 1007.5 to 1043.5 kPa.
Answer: 1.3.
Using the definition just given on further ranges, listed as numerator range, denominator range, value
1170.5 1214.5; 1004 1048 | 1.21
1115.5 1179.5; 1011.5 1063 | 1.07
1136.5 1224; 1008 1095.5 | 1.06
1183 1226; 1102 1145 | 1.08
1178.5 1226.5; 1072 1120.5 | 1.11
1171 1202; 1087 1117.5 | 1.26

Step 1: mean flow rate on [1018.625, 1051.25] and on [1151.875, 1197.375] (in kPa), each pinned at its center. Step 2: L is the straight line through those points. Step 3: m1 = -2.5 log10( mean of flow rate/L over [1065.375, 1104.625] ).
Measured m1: 0.05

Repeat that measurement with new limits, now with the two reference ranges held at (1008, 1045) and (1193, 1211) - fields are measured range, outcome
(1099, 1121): 0.188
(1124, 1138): -0.103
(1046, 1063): -0.219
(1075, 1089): -0.171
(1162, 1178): -0.062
